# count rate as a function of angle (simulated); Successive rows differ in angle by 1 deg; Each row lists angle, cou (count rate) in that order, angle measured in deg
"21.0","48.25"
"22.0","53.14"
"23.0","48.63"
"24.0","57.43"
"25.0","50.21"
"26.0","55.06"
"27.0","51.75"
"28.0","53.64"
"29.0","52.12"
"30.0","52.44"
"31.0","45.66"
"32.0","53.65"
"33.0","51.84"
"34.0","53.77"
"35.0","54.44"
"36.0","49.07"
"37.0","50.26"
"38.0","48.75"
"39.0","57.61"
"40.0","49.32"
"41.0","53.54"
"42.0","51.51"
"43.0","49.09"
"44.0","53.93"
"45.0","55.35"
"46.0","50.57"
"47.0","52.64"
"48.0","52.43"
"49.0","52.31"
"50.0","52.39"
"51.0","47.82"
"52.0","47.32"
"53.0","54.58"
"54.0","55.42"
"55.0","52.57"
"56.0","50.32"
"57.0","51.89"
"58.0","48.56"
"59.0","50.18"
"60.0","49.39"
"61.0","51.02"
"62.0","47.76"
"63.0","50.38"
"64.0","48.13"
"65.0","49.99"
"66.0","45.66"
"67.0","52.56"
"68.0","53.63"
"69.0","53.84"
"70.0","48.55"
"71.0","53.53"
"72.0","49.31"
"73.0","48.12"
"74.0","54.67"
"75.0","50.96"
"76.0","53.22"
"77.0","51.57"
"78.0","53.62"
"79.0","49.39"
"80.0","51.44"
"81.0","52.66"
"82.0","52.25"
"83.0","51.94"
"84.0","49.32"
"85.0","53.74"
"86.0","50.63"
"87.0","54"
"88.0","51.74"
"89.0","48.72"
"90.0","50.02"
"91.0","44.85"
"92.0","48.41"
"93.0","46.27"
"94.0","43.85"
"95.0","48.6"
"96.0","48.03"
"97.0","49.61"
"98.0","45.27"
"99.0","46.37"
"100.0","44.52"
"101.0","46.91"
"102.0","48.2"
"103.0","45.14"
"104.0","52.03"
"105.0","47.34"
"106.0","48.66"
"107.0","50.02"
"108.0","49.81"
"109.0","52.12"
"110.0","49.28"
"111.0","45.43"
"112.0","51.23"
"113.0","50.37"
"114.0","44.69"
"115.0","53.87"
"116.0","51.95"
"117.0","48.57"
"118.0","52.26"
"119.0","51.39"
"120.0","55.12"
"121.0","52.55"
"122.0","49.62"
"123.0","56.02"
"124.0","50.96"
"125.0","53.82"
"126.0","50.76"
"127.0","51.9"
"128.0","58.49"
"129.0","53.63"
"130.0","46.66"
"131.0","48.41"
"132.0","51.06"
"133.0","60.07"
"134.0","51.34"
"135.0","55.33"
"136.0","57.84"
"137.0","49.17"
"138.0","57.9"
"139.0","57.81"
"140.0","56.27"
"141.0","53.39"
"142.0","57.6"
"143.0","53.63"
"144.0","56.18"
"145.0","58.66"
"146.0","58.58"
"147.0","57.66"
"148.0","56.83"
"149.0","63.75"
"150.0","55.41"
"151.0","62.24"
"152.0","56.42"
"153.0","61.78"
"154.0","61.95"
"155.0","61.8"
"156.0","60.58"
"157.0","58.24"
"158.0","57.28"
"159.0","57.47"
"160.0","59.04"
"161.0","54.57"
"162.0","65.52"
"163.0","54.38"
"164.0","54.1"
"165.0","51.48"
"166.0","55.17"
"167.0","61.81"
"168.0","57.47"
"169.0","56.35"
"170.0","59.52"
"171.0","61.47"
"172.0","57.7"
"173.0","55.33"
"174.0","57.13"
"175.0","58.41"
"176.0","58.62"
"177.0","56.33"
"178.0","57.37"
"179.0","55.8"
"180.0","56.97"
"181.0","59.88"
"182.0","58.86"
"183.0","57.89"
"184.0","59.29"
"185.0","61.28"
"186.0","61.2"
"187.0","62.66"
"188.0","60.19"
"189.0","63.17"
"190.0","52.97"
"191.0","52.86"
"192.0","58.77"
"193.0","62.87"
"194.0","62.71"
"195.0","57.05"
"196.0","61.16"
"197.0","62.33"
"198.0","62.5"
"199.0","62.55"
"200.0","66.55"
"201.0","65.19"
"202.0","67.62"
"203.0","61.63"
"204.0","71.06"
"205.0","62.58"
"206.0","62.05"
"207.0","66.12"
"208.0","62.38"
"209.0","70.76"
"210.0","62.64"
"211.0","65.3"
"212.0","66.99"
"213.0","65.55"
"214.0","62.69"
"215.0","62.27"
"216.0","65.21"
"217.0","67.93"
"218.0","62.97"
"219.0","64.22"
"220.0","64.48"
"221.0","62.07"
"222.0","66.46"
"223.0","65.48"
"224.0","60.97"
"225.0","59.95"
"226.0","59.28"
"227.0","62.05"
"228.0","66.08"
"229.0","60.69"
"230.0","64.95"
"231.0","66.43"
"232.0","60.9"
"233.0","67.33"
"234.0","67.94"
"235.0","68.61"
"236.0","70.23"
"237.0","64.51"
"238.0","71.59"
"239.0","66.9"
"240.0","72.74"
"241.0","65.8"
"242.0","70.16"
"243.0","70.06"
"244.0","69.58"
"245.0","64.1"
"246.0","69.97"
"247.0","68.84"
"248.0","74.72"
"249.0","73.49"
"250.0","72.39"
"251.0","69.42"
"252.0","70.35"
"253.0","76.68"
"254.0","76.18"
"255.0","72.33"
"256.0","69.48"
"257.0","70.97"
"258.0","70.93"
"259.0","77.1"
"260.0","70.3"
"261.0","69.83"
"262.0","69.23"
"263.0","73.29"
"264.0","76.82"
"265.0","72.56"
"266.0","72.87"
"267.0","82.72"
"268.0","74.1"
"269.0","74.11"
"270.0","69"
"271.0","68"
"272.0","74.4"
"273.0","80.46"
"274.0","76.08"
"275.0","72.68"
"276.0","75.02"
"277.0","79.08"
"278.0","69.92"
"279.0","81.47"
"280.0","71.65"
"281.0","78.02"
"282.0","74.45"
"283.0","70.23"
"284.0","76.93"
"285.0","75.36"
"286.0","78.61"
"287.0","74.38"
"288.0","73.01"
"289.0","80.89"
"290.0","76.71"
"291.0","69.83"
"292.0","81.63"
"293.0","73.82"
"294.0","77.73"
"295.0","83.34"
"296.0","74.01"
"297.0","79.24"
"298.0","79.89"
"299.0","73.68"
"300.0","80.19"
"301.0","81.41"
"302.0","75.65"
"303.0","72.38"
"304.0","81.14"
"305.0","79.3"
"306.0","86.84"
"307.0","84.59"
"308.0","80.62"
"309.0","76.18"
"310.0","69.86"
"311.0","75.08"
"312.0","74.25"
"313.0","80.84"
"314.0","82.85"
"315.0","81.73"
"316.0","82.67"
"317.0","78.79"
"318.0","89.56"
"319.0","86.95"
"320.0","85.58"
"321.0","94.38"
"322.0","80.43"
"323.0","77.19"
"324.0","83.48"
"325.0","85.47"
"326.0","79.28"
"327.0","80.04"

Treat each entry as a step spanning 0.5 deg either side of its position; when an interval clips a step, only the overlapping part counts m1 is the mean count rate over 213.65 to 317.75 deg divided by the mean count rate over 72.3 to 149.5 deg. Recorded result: 1.4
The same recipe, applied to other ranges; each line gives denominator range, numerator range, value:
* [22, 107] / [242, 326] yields 1.51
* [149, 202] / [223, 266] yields 1.17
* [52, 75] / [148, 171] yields 1.15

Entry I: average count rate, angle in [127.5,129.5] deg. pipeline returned 56.1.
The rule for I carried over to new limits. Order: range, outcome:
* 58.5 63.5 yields 49.7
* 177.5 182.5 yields 57.8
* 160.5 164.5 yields 57.1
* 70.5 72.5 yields 51.4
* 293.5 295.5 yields 80.5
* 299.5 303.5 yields 77.4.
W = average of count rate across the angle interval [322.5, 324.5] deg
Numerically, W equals 80.3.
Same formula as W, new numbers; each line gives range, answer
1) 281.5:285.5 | 74.2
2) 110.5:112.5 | 48.3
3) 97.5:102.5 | 46.3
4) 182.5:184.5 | 58.6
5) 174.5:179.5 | 57.3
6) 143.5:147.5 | 57.8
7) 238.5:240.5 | 69.8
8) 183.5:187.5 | 61.1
